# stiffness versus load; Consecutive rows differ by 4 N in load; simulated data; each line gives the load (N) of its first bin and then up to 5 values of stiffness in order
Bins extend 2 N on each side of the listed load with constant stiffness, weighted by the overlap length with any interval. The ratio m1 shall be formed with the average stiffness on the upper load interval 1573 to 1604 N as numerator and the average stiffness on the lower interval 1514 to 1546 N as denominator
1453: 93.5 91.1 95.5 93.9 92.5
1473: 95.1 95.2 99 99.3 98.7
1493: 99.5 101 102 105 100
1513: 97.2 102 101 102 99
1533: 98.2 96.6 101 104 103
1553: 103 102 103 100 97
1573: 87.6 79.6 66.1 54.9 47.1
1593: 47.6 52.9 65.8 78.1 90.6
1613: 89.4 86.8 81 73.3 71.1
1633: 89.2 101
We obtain 0.6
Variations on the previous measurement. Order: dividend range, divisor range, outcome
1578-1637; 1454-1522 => 0.74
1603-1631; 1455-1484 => 0.86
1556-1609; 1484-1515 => 0.75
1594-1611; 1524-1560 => 0.70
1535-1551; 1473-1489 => 1.04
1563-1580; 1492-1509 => 0.88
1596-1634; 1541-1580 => 0.81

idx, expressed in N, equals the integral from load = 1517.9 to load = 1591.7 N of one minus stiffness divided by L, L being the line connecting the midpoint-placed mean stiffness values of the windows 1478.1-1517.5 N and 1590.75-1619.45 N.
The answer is -4.2 N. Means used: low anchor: 100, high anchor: 72.9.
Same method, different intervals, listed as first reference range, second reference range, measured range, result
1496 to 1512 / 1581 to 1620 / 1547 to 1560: -2.79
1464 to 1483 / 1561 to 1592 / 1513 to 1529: -2.59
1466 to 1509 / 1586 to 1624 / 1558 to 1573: -3.44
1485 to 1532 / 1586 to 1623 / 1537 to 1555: -2.68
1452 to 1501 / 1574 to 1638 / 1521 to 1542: -3.11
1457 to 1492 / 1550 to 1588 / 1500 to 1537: -3.40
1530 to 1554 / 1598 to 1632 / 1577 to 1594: 5.94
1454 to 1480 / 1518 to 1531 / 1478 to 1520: -1.06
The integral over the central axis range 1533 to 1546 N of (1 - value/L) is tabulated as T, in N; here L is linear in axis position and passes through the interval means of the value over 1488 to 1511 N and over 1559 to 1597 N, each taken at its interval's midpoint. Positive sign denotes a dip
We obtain -1.83 N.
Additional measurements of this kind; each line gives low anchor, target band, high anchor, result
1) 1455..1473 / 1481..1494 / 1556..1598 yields -1.3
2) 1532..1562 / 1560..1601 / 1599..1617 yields 8.5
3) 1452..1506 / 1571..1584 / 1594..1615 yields 0.5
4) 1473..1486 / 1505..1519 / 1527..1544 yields -0.3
